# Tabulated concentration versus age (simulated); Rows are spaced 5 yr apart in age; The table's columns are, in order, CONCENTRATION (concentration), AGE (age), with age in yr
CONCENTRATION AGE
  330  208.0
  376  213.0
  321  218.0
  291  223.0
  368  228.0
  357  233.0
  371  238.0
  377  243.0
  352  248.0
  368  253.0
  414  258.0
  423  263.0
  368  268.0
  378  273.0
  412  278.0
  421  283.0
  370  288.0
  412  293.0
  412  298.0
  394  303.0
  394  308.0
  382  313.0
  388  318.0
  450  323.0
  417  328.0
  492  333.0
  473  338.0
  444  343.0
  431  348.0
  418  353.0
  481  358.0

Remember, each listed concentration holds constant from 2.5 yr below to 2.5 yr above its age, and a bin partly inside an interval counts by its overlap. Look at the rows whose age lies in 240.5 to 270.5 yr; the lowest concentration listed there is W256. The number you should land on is 352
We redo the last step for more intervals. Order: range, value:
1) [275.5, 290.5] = 370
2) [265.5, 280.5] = 368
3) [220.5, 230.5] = 291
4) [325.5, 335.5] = 417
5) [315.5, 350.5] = 388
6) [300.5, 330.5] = 382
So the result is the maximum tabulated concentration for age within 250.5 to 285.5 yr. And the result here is 423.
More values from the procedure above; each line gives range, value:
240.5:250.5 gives 377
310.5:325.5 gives 450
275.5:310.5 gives 421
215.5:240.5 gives 371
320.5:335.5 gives 492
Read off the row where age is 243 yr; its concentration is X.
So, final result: 377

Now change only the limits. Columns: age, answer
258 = 414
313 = 382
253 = 368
